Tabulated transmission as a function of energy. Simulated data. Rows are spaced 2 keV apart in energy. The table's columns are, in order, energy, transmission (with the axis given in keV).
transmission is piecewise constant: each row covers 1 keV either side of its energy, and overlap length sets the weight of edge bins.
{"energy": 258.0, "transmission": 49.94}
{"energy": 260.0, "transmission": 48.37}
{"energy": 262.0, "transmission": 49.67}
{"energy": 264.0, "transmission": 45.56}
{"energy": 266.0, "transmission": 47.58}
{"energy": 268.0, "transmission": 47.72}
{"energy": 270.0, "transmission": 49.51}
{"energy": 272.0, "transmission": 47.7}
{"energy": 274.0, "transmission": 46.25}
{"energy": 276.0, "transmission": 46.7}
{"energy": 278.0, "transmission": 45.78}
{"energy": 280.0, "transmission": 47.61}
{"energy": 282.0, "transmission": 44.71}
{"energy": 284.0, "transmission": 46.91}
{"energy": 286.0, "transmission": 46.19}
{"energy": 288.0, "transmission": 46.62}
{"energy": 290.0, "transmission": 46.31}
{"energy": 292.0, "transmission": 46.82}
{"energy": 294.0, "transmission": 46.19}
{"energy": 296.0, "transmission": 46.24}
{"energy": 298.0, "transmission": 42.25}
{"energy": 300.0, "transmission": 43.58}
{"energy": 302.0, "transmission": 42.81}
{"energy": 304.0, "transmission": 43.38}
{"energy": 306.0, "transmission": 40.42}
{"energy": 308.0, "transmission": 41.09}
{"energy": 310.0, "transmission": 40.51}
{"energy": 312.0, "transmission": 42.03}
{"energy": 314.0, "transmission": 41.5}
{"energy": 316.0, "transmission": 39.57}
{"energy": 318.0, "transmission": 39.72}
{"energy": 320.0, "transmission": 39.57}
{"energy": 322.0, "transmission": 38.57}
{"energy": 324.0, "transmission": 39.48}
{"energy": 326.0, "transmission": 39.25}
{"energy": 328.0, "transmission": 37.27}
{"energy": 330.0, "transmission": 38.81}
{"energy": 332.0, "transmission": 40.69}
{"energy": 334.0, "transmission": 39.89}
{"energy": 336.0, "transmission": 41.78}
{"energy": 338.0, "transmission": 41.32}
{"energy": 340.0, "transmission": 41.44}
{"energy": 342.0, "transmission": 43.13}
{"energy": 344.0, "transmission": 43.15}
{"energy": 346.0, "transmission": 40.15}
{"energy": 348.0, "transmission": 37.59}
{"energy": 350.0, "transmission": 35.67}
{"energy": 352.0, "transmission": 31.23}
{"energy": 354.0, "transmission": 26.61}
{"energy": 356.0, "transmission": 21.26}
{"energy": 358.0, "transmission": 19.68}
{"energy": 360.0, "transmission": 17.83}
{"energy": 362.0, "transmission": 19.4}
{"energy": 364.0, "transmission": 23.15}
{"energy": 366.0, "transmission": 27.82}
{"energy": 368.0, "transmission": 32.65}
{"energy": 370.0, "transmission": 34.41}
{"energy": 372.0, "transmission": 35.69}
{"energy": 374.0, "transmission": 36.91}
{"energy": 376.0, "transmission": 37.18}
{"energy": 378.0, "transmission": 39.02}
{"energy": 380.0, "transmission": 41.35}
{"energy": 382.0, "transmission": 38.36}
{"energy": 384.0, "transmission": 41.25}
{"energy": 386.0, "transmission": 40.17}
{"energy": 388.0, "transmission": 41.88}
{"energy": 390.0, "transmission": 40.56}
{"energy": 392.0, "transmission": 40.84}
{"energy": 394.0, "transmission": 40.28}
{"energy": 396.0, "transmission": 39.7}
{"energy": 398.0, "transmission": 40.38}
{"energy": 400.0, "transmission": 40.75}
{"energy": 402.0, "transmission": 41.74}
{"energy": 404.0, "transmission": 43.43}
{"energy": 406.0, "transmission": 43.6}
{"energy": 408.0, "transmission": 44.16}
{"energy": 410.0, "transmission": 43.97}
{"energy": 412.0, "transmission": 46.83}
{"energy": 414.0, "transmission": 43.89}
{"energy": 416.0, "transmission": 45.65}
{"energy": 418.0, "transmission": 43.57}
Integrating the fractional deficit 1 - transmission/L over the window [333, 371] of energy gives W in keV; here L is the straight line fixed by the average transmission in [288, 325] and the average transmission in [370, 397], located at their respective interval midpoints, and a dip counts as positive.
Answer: 7.6 keV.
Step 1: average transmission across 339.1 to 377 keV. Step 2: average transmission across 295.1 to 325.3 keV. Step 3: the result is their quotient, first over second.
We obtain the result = 0.8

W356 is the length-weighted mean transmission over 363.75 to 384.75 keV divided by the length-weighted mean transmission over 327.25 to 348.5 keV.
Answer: 0.9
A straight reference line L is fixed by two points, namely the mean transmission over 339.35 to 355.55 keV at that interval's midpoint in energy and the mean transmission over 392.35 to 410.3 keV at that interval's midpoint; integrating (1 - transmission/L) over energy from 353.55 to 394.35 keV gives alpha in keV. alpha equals 6.57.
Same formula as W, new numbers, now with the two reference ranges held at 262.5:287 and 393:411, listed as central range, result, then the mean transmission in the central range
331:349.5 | 1.5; 40.9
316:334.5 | 2.3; 39.2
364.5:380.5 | 3.0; 35.1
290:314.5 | 1.4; 43.2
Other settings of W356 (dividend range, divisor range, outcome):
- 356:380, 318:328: 0.76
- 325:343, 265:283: 0.86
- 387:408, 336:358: 1.16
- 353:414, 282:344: 0.86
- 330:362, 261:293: 0.73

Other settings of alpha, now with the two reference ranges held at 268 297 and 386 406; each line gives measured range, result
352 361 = 4.3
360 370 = 3.9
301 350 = 4.6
